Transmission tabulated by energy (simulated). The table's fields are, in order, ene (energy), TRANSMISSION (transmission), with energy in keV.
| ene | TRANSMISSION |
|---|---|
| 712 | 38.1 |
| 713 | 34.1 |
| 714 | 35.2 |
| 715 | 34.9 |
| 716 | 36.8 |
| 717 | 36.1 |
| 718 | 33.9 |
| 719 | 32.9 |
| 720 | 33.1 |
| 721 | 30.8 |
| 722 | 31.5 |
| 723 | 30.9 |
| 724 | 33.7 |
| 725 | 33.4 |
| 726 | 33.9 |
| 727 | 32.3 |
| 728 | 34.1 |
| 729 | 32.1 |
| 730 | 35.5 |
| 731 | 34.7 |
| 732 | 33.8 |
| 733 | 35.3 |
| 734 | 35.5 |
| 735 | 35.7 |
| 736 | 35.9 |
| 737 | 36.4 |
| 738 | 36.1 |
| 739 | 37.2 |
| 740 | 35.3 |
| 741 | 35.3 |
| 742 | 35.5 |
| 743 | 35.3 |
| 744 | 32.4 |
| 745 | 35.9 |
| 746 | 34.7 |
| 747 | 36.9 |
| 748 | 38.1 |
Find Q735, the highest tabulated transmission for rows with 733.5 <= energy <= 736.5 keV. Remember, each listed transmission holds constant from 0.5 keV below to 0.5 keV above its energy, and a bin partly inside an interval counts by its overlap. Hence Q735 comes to 35.9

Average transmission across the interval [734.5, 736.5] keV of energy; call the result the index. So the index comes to 35.8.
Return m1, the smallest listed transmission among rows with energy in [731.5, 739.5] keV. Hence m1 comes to 33.8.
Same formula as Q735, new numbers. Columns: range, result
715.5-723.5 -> 36.8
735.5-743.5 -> 37.2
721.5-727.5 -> 33.9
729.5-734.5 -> 35.5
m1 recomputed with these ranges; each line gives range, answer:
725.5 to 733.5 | 32.1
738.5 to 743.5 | 35.3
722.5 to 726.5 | 30.9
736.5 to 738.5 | 36.1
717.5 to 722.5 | 30.8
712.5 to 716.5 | 34.1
